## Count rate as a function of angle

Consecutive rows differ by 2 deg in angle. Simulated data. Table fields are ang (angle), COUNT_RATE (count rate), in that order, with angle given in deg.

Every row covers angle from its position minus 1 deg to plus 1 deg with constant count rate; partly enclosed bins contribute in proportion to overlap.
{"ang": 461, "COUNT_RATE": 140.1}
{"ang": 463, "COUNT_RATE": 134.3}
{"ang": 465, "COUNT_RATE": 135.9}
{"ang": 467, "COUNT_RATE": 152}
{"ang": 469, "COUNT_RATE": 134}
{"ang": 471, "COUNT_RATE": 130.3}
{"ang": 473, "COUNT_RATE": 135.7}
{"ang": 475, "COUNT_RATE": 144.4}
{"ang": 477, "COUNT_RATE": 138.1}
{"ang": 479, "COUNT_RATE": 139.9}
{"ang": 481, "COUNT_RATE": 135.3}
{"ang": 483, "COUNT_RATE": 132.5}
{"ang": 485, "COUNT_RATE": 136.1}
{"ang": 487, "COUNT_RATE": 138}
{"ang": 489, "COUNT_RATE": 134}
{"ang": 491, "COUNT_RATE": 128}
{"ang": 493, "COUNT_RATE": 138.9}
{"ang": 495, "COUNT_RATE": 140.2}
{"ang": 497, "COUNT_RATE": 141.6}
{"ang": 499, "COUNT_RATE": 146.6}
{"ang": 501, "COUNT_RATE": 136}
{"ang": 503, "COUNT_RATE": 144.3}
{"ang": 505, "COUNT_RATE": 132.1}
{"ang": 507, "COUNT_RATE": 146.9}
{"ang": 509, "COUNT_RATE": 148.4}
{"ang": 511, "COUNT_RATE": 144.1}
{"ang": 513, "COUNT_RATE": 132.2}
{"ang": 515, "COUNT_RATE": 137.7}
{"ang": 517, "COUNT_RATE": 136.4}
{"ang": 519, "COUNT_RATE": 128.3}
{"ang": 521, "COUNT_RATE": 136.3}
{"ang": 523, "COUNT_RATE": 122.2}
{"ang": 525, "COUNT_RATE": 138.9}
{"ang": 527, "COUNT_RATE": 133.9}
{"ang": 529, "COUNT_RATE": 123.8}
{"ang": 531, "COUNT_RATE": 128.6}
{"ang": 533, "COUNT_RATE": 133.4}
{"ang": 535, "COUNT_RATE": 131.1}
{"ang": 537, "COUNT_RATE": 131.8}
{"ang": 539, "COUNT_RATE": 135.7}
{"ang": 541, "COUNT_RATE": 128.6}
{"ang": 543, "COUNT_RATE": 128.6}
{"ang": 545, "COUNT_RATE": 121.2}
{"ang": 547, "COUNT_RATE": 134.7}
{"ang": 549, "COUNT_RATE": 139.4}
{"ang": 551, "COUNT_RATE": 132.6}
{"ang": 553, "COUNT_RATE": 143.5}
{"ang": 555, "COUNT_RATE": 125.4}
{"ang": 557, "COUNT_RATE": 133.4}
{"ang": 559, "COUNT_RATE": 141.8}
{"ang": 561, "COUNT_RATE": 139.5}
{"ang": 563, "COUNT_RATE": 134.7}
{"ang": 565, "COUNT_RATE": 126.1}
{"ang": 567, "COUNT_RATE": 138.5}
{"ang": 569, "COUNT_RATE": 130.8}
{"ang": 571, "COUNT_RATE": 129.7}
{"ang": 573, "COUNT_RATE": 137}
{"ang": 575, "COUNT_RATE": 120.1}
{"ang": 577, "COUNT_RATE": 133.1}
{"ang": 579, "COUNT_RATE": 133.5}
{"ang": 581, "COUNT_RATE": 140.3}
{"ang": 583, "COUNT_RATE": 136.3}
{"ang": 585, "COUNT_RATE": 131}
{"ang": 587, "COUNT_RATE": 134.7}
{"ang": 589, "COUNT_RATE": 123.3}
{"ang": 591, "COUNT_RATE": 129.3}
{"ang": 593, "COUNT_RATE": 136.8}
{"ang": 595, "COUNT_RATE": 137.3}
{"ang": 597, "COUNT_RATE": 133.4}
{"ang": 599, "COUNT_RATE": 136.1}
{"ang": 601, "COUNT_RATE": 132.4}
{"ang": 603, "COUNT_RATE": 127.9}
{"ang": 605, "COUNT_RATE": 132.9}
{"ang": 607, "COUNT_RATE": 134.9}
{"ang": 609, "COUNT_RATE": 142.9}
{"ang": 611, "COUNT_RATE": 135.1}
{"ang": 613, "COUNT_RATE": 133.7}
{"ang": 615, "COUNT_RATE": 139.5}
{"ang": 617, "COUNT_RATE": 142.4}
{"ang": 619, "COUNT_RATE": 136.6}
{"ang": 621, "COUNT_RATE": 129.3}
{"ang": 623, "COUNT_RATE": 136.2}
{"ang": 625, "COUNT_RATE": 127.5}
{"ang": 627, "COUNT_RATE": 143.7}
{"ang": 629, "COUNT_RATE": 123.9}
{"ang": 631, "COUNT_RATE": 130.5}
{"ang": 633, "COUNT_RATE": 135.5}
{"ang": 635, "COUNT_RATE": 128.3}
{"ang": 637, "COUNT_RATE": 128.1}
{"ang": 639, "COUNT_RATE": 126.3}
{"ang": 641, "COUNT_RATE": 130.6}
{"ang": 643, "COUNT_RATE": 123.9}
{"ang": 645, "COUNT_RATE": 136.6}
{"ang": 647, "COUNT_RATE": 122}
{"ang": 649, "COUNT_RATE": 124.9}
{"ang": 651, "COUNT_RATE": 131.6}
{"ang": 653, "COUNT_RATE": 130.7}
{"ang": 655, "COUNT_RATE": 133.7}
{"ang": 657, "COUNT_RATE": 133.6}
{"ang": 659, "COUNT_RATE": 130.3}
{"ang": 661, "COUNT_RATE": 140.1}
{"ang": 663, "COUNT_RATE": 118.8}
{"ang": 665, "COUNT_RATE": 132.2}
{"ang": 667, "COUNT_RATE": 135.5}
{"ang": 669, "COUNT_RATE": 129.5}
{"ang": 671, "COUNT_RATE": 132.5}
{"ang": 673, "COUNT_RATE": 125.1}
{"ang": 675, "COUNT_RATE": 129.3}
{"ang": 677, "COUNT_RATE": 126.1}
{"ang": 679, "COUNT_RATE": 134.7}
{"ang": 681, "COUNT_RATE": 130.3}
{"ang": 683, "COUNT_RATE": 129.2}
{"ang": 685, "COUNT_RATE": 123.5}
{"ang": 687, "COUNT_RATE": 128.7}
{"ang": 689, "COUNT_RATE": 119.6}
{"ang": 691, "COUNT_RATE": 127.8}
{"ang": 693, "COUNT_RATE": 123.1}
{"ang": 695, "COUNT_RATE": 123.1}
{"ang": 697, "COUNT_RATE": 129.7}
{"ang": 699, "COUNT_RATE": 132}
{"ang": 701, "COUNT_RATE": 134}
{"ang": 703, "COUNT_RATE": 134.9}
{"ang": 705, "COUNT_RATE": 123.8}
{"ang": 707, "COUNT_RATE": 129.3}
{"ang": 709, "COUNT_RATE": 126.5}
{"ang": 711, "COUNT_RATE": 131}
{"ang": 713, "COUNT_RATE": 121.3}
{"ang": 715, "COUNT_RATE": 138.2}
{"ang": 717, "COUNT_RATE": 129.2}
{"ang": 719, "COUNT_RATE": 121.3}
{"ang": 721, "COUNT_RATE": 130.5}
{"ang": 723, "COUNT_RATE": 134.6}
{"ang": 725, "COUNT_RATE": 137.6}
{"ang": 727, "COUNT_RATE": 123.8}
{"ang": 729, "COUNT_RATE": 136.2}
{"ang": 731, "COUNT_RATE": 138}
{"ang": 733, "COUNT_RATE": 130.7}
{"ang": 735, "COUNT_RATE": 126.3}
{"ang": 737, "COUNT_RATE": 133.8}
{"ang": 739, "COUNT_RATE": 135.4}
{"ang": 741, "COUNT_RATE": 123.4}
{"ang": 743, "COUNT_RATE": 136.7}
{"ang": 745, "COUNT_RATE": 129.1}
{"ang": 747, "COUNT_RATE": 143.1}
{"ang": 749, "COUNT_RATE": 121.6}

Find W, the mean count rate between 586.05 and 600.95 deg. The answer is 133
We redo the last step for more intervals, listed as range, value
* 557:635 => 134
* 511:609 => 133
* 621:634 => 133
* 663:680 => 130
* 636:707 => 129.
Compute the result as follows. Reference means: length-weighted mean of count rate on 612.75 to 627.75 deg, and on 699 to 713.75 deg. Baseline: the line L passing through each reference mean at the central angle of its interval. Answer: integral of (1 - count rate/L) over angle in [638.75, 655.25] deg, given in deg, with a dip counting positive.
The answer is 0.6 deg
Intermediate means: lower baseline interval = 136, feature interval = 129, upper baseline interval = 129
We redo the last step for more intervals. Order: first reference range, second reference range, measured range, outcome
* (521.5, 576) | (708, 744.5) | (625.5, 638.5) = 0.0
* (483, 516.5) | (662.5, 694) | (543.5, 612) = 0.3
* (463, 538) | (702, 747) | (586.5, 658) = 0.5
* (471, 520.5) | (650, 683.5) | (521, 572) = 1.3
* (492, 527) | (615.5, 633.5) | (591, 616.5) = -0.1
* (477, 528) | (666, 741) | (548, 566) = 0.0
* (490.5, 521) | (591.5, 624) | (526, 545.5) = 1.1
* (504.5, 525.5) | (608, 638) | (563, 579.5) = 0.5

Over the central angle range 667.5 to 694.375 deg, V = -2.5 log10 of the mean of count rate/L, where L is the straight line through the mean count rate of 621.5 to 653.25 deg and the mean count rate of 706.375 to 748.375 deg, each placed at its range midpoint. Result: 0.02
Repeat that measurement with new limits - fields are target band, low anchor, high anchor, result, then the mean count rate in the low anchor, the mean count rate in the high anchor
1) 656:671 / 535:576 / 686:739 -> -0.01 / 133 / 130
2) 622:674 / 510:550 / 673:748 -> 0.00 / 132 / 130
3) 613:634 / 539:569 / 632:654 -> -0.04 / 133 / 129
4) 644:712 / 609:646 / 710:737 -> 0.02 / 133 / 131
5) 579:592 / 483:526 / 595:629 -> 0.02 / 137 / 135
